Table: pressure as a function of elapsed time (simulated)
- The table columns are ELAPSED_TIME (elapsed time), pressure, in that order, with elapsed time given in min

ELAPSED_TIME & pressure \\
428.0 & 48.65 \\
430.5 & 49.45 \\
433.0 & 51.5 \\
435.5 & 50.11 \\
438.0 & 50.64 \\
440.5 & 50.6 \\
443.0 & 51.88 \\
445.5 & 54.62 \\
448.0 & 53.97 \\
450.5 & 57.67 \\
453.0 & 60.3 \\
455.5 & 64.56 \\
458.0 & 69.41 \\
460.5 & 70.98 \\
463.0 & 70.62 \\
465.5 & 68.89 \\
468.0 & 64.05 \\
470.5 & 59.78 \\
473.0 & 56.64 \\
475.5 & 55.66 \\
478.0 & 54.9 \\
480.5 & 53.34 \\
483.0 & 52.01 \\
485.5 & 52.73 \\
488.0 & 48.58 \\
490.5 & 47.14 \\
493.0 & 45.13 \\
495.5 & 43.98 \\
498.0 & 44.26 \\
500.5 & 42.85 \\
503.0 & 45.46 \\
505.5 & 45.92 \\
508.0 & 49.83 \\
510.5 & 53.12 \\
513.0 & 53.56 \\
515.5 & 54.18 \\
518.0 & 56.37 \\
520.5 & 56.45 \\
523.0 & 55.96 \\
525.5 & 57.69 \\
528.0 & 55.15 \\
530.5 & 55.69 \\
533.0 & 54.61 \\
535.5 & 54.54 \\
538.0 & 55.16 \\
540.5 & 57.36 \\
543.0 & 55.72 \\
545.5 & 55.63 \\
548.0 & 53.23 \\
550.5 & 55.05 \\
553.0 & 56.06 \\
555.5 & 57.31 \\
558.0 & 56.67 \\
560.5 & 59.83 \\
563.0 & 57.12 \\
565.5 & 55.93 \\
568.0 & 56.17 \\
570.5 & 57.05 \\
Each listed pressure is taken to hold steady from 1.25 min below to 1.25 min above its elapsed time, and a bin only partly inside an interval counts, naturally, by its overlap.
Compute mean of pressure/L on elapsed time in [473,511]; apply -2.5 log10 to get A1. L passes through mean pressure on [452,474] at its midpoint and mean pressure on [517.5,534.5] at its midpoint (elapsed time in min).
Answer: 0.234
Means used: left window 65.2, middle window 49.2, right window 56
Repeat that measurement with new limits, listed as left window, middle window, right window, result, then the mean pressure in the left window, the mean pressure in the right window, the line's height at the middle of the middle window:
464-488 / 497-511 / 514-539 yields 0.20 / 57.2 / 55.6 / 56.3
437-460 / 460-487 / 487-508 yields -0.15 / 57.6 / 45.6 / 51.5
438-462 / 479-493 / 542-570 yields 0.16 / 59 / 56.3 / 58.1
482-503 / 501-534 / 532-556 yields -0.04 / 46.9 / 55.4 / 51.1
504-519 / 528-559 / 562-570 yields -0.02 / 52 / 56.4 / 54.6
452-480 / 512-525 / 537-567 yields 0.06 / 63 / 56.3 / 58.9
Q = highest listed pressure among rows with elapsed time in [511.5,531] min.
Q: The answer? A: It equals 57.69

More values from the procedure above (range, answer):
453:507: 70.98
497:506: 45.92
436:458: 69.41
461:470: 70.62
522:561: 59.83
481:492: 52.73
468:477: 64.05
